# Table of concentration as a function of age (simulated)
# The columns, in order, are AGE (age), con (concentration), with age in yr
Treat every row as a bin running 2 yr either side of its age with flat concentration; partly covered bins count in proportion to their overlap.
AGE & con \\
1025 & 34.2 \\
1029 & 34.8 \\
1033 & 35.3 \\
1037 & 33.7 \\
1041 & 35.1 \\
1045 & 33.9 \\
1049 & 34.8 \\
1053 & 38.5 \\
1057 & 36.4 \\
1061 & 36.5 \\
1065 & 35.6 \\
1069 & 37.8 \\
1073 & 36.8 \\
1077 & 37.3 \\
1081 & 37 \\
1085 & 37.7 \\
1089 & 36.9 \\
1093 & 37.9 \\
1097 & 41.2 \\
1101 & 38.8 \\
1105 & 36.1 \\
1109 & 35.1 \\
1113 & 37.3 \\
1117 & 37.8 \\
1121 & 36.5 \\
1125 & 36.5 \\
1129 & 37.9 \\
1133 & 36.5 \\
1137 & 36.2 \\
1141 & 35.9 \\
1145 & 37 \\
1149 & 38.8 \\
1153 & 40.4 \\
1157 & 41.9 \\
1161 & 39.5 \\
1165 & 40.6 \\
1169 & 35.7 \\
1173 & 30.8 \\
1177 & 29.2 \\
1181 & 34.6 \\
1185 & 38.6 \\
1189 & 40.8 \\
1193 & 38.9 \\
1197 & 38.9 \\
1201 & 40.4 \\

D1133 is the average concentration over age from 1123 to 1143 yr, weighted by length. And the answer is 36.6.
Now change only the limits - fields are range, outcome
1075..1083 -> 37.1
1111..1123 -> 37.2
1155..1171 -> 39.4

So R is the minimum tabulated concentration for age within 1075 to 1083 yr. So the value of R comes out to 37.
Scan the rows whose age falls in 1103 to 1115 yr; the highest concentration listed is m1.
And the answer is 37.3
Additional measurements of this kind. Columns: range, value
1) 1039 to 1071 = 38.5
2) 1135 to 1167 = 41.9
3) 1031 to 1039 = 35.3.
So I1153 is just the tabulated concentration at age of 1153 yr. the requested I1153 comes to 40.4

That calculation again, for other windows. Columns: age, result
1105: 36.1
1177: 29.2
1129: 37.9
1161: 39.5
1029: 34.8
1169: 35.7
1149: 38.8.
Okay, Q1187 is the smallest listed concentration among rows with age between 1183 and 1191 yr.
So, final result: 38.6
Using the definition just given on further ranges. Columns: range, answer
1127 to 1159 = 35.9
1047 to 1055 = 34.8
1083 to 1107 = 36.1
